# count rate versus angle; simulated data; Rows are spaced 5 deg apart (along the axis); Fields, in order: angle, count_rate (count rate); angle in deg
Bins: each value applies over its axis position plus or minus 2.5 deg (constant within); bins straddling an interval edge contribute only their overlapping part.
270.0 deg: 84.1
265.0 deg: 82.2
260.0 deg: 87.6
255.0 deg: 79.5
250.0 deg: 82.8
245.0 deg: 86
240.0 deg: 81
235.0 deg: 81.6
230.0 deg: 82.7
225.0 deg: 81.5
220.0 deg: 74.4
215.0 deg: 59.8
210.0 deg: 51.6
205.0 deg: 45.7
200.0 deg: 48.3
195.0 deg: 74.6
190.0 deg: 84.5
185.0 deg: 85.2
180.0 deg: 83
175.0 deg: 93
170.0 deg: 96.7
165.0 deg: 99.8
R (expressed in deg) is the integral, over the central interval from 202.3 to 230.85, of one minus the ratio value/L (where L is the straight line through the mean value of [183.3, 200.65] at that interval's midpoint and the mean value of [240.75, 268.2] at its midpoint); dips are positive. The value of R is 5.02 deg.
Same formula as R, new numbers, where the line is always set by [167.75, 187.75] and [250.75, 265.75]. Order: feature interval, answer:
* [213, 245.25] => 2.8 deg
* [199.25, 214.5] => 6.5 deg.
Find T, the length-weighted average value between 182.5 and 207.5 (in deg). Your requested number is 67.7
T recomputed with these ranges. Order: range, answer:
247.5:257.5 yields 81.2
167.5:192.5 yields 88.5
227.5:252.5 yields 82.8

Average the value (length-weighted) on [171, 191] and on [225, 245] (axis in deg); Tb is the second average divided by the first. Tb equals 0.94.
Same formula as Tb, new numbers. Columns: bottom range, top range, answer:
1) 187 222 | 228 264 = 1.32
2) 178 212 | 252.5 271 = 1.23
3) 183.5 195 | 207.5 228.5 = 0.82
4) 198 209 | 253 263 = 1.76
